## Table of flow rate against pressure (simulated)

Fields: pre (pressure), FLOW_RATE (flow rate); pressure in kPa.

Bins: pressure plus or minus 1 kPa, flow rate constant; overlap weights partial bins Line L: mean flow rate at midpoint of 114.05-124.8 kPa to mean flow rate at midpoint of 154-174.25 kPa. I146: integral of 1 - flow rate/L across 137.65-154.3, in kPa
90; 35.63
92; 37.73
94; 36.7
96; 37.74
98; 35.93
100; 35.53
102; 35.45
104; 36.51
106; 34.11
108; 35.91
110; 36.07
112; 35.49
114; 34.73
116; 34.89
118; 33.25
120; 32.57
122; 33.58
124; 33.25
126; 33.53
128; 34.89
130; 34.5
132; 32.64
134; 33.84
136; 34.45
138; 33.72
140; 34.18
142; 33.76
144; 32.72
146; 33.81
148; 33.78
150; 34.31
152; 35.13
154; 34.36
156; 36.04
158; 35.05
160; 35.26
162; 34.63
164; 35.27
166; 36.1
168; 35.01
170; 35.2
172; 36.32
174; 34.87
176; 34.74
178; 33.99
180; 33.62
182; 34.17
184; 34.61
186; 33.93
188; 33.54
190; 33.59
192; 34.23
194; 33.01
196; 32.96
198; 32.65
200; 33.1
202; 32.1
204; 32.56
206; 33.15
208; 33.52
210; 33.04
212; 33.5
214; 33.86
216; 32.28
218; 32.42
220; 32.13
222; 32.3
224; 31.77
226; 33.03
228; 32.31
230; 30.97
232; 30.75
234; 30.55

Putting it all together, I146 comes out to 0.3 kPa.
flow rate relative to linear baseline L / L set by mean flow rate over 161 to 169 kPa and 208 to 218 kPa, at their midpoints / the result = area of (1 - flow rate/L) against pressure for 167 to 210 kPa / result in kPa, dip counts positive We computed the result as 0.5 kPa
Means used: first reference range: 35.3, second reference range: 33.1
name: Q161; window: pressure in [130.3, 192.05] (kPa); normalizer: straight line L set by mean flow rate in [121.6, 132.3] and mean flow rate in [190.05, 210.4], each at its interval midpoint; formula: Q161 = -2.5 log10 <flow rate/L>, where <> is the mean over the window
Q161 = -0.03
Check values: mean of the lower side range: 33.8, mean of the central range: 34.4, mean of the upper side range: 33.1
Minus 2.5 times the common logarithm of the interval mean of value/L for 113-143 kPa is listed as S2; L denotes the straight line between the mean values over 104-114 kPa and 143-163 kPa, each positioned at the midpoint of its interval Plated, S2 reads 0.037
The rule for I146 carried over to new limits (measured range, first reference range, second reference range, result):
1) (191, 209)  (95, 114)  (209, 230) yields 0.1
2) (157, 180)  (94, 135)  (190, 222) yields -0.9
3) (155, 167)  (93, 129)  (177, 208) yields -0.5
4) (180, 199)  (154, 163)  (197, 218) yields 0.1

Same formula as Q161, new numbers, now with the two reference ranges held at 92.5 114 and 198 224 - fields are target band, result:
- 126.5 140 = 0.03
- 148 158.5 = -0.01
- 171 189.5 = -0.02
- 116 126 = 0.06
